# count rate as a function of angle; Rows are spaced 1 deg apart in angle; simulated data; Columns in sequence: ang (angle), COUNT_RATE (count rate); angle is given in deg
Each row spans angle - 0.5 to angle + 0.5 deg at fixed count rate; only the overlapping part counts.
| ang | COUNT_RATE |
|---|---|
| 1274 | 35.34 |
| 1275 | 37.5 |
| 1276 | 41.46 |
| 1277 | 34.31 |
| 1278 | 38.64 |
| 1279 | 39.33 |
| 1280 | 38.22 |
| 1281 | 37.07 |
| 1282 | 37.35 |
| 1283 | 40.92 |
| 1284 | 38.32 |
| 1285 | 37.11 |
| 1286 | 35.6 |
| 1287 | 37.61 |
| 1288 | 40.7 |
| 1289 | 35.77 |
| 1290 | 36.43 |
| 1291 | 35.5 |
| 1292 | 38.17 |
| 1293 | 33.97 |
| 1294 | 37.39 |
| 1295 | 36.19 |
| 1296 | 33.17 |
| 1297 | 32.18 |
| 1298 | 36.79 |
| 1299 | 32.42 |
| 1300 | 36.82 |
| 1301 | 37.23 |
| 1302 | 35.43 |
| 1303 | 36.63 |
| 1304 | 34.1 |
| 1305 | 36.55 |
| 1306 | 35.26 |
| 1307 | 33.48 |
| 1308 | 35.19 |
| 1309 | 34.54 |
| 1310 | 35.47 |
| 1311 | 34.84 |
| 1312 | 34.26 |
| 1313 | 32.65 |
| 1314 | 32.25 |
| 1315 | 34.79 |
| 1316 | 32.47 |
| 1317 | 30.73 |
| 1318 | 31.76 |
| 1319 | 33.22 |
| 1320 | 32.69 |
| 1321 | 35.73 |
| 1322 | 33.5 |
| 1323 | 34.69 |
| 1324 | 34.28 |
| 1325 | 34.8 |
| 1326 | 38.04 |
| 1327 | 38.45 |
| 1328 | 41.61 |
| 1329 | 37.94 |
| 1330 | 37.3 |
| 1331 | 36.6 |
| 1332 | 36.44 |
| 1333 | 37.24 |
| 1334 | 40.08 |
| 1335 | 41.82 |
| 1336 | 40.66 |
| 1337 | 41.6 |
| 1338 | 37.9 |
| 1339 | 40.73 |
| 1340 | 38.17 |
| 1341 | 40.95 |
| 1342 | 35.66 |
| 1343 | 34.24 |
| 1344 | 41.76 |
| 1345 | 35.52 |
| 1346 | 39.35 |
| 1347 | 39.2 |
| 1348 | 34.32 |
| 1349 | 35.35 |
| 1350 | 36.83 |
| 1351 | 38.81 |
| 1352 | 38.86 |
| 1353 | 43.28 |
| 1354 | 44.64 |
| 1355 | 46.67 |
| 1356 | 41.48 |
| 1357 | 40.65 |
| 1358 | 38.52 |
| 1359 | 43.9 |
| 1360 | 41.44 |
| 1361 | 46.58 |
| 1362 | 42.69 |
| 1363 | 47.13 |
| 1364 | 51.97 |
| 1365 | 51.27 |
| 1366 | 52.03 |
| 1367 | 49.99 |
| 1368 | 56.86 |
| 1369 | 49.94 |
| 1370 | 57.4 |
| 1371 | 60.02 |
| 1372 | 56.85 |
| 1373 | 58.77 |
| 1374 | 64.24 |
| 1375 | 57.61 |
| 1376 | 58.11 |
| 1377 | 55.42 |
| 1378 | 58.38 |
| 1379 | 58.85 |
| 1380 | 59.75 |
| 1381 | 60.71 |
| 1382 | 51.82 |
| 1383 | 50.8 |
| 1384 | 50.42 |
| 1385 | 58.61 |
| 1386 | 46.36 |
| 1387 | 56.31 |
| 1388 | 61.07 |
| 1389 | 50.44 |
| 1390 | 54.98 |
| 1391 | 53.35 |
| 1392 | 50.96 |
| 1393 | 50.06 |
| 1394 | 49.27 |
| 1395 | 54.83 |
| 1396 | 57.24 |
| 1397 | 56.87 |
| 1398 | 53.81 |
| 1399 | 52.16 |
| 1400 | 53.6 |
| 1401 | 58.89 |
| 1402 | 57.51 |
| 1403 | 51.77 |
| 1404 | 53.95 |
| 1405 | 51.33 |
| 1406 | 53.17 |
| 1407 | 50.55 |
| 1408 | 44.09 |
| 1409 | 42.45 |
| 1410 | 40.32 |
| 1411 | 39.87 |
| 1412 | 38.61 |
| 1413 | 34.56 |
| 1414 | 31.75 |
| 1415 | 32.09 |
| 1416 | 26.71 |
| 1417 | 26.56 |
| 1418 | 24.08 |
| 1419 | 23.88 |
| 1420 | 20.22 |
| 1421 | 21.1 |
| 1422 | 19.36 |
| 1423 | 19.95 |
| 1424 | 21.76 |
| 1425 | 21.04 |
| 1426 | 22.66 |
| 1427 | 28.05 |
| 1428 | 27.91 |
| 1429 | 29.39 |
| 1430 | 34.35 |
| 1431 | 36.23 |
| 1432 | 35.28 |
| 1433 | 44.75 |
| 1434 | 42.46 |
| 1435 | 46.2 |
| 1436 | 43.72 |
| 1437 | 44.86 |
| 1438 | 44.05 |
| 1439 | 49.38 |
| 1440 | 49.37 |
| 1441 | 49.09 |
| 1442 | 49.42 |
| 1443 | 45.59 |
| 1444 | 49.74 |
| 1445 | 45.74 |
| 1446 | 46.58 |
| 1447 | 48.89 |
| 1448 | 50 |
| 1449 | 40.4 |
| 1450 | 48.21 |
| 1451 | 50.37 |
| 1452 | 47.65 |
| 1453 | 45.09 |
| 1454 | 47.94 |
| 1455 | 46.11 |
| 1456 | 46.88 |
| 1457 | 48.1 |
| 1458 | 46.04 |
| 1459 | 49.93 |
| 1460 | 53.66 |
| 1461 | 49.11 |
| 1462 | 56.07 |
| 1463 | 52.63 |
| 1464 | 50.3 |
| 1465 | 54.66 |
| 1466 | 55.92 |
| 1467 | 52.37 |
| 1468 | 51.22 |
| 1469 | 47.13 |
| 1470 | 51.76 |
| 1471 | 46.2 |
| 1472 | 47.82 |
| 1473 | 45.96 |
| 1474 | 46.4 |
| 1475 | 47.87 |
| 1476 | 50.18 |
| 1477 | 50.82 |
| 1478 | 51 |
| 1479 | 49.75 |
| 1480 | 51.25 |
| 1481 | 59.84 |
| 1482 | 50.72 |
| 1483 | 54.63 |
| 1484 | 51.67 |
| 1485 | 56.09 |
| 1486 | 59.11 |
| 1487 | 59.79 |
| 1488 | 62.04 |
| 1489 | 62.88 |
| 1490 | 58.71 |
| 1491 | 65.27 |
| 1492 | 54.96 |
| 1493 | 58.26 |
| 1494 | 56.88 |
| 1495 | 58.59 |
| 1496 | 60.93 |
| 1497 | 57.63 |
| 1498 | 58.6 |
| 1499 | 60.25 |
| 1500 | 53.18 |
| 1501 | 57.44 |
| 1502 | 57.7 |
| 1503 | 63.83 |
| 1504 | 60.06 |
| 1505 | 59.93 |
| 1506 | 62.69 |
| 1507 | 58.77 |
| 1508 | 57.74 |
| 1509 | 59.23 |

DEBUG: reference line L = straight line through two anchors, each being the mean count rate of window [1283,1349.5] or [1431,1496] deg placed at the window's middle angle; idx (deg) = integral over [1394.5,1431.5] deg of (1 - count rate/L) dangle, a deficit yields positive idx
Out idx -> 5.8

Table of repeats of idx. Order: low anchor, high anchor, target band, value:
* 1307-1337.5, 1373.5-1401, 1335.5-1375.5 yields 0.95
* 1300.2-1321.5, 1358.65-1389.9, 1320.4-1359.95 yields 4.12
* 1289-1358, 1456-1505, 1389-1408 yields -3.43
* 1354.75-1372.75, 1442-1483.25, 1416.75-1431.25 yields 7.17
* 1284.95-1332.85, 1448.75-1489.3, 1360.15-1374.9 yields -4.27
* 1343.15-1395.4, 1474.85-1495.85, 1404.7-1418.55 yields 3.66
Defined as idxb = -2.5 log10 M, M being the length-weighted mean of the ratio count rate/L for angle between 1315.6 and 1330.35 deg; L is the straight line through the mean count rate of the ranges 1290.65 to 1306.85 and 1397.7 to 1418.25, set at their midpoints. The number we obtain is 0.07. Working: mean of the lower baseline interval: 35.4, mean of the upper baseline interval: 43.8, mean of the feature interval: 35.1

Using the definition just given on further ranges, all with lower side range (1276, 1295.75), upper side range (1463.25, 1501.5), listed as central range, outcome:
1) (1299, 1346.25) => 0.12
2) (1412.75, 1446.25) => 0.39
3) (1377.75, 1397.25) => -0.18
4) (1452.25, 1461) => 0.09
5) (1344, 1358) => 0.09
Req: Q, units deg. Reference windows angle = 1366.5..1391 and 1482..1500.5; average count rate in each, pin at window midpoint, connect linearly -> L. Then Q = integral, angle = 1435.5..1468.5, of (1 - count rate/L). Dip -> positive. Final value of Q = 4.9 deg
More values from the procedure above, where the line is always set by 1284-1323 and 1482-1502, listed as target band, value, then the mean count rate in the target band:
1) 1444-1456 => 1.3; 47.1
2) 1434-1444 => 0.9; 46.8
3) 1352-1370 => -1.9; 46.5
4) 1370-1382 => -4.0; 58.6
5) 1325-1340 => -0.1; 38.9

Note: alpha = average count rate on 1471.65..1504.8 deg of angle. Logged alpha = 55.8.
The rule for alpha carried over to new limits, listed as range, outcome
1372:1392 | 56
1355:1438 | 45.3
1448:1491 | 51.4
